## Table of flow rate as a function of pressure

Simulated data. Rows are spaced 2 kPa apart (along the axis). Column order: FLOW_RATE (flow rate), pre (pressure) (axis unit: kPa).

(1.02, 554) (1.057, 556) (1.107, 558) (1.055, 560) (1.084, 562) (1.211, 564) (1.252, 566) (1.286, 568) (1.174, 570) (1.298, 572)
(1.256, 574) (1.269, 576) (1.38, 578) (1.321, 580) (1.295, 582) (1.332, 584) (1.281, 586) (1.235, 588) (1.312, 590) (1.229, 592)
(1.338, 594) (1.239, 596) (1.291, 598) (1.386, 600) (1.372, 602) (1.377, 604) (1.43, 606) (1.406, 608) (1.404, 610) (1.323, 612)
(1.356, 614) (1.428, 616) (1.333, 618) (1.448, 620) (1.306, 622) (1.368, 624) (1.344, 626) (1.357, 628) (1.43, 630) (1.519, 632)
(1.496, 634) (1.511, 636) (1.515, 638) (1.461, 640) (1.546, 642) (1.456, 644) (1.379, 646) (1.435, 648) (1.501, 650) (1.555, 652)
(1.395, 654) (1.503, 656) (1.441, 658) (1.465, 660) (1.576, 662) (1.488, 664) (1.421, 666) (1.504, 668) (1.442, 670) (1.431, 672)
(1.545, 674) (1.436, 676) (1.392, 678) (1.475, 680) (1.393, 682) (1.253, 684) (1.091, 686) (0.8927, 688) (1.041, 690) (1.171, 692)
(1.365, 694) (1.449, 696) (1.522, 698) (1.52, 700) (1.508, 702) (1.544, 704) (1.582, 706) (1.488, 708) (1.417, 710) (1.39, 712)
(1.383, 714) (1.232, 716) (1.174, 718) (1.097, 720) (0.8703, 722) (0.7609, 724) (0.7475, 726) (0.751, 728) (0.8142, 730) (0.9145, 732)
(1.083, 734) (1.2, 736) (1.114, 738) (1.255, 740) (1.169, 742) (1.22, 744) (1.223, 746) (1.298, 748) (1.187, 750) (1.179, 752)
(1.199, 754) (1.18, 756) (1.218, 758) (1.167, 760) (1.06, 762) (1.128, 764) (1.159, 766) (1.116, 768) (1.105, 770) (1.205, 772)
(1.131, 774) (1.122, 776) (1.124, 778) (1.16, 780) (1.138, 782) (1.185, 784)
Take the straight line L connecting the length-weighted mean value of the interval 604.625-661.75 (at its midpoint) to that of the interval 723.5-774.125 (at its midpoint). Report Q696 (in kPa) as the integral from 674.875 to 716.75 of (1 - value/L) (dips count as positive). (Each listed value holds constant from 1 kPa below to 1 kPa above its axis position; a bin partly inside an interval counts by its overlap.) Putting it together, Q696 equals -3.6 kPa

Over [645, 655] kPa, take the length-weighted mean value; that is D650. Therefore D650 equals 1.45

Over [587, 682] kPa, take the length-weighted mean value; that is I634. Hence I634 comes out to 1.42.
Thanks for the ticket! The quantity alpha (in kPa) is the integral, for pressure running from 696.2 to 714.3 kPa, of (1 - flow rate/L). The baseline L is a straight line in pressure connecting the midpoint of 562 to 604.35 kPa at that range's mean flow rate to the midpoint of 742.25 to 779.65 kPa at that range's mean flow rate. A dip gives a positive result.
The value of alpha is -4.23 kPa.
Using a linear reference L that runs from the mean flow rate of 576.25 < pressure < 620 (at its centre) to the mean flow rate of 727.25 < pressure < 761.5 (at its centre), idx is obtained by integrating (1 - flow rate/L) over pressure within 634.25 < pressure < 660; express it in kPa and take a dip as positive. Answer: -4.2 kPa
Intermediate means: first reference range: 1.34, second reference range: 1.13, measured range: 1.48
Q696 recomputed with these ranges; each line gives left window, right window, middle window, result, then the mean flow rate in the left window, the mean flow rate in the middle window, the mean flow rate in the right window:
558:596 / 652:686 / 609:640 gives -1.4 kPa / 1.25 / 1.41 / 1.44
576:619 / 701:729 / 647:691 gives -4.7 kPa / 1.33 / 1.39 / 1.21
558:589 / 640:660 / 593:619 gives -0.4 kPa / 1.24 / 1.36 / 1.47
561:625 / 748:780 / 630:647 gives -2.8 kPa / 1.31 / 1.48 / 1.16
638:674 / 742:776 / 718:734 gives 4.8 kPa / 1.47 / 0.885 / 1.17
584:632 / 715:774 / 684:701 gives -0.9 kPa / 1.35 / 1.26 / 1.1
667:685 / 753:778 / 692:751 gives 3.4 kPa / 1.43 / 1.22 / 1.15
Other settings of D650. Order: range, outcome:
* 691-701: 1.41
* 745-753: 1.22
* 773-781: 1.13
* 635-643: 1.51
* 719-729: 0.845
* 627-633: 1.44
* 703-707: 1.56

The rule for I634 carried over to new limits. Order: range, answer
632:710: 1.43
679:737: 1.21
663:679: 1.46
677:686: 1.35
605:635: 1.4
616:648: 1.43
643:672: 1.47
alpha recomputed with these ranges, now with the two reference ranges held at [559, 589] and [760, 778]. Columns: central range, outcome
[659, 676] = -4.1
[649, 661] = -2.8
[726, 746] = 1.7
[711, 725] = 0.4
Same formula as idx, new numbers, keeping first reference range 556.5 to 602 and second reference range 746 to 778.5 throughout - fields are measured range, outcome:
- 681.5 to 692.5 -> 0.7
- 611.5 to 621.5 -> -1.1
